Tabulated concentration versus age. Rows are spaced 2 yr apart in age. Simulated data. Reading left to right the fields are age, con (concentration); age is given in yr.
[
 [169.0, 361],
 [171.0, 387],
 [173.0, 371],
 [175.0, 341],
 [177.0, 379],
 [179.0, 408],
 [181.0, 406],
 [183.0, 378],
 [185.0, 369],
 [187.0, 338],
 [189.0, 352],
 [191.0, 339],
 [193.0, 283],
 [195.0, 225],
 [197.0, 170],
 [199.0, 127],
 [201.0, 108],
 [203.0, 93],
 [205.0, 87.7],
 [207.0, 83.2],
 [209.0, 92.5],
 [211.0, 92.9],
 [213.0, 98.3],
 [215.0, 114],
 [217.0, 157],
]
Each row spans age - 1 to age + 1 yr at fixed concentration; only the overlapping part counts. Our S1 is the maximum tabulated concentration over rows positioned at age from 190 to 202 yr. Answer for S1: 339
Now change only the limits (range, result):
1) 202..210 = 93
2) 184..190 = 369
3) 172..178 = 379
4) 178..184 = 408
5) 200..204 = 108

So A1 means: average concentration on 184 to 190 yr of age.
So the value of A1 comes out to 353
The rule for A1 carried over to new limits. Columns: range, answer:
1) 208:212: 92.7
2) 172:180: 375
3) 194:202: 158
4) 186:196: 307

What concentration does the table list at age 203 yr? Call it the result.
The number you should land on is 93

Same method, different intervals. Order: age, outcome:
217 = 157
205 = 87.7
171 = 387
